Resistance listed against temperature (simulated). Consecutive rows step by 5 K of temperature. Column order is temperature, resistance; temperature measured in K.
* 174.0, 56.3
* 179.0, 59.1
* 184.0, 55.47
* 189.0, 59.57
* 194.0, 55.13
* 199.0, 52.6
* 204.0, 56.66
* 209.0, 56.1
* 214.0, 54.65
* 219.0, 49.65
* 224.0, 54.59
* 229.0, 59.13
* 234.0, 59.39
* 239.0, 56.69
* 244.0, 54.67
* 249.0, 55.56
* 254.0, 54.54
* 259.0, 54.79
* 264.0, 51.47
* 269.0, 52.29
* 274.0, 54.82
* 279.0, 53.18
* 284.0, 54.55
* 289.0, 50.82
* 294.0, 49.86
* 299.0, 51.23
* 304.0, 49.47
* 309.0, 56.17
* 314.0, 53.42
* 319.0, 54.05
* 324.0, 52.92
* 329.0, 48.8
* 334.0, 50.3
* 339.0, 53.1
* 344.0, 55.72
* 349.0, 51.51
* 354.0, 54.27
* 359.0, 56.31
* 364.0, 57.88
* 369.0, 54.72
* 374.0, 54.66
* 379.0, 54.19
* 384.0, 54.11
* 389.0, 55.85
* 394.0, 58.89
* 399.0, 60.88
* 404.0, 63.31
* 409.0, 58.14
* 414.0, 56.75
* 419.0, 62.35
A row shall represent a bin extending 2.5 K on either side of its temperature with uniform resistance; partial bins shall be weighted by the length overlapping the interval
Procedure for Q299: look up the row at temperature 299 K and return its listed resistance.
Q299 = 51.23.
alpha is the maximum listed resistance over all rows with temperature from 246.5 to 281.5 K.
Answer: 55.56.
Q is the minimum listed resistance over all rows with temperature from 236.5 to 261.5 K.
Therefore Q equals 54.54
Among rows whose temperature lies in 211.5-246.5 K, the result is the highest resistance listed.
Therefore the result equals 59.39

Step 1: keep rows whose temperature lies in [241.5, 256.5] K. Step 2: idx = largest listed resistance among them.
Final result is 55.56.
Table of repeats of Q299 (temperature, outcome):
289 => 50.82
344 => 55.72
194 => 55.13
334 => 50.3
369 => 54.72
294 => 49.86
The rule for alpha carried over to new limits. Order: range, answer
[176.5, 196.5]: 59.57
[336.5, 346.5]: 55.72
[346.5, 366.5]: 57.88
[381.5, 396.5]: 58.89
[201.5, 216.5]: 56.66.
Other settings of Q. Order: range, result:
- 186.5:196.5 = 55.13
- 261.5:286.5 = 51.47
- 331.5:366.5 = 50.3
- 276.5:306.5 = 49.47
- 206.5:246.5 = 49.65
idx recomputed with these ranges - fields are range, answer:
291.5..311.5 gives 56.17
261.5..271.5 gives 52.29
